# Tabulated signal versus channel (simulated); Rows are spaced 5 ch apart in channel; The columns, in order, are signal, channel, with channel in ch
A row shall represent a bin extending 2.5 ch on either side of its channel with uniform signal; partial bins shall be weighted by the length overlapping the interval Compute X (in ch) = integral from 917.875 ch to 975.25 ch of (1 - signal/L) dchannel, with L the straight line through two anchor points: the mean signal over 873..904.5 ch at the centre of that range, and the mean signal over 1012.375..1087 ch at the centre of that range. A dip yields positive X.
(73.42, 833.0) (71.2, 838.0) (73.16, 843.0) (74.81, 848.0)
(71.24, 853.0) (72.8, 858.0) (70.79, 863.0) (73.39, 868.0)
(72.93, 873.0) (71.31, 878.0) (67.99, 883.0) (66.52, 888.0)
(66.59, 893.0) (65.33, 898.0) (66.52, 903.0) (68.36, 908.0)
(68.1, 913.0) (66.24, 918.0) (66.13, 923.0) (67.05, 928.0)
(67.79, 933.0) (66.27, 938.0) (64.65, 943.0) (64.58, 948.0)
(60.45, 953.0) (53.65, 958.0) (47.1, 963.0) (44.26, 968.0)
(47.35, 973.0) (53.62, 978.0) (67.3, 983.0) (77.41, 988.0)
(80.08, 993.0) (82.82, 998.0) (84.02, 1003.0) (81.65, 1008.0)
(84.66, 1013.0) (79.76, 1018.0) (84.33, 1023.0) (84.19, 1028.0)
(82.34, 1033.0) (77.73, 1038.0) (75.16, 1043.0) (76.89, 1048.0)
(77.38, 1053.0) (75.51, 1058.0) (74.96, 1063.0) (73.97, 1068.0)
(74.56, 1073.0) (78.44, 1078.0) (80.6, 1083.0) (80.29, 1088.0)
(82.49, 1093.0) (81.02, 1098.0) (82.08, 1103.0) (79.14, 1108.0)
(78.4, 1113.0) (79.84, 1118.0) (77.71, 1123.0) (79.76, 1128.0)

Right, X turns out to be 9.7 ch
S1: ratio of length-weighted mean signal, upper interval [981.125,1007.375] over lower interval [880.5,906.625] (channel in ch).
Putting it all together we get 1.2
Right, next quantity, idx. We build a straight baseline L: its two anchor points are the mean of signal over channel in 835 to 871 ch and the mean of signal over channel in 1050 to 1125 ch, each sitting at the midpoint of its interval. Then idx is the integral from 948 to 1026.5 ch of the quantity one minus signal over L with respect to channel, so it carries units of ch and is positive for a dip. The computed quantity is 7.6 ch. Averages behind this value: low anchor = 72.5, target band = 68.6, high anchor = 78.4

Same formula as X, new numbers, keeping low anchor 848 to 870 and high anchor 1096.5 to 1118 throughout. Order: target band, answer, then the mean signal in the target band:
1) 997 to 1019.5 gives -1.67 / 82.7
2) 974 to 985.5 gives 2.62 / 58.8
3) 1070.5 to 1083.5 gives 0.28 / 77.4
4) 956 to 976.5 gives 7.44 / 48.2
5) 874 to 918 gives 3.47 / 67.7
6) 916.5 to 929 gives 1.33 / 66.4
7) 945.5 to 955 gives 1.59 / 62.6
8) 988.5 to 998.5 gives -0.50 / 80.4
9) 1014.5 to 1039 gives -1.41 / 82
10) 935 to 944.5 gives 1.17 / 65.7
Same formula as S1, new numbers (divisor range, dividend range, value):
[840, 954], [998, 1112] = 1.16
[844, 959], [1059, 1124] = 1.16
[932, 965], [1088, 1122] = 1.33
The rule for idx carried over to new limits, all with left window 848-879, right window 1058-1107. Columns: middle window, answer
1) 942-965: 5.2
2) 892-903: 1.1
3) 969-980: 3.8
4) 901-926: 2.3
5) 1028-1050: -0.4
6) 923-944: 2.2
